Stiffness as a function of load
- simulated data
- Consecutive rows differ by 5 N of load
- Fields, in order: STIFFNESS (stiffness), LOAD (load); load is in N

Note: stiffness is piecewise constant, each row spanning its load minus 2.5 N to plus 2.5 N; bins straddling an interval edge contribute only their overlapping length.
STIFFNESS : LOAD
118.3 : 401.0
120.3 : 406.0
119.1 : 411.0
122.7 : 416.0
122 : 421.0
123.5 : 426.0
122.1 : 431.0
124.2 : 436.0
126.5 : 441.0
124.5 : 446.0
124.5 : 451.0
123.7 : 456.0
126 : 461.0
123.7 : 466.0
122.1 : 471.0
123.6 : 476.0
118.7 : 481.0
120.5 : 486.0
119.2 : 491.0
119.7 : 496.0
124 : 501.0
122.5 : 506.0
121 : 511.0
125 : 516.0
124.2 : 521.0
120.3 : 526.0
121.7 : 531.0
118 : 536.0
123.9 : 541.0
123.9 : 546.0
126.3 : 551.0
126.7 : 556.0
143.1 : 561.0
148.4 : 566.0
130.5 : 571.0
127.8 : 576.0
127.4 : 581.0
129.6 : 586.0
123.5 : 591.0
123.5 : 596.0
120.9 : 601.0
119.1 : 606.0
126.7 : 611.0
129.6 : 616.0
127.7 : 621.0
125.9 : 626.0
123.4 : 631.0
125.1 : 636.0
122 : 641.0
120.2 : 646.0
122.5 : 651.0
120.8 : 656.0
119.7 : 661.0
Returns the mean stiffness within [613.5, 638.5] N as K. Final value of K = 126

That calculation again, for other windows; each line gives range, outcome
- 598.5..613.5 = 122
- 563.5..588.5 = 133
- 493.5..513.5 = 122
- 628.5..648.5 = 123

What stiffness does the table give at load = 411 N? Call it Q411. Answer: 119.1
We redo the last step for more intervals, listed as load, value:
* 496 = 119.7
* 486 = 120.5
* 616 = 129.6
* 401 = 118.3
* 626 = 125.9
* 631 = 123.4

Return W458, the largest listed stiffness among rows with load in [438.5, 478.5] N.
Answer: 126.5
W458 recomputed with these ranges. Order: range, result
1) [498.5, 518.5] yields 125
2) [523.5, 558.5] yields 126.7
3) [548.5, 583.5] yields 148.4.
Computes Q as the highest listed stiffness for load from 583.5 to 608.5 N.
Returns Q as 129.6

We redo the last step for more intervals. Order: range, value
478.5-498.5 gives 120.5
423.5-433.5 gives 123.5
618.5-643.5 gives 127.7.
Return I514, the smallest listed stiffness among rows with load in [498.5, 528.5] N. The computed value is 120.3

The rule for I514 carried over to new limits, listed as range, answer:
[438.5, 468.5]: 123.7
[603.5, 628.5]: 119.1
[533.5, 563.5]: 118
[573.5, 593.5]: 123.5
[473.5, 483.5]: 118.7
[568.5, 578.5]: 127.8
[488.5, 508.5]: 119.2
